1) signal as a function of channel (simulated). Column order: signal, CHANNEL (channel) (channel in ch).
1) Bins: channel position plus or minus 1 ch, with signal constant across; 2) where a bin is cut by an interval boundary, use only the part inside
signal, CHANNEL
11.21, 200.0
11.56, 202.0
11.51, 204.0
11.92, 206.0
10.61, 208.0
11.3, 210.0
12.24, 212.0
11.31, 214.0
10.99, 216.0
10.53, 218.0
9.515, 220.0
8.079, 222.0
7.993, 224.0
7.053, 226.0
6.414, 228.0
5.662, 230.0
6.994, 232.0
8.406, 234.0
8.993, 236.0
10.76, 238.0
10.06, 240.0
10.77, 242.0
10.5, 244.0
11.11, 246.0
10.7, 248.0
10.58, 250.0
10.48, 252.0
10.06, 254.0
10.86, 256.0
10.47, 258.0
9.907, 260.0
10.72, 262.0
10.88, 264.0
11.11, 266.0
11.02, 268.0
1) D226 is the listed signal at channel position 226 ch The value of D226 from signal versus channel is 7.053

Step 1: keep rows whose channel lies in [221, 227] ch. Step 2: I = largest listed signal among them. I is 8.079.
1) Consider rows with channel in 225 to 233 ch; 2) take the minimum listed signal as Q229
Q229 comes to 5.662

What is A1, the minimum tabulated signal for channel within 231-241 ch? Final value 6.994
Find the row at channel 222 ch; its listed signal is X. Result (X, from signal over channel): 8.079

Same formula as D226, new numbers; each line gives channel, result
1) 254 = 10.06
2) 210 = 11.3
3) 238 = 10.76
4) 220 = 9.515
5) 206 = 11.92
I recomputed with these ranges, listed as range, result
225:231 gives 7.053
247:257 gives 10.86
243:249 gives 11.11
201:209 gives 11.92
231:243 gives 10.77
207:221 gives 12.24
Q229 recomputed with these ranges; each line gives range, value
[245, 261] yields 9.907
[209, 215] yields 11.3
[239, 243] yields 10.06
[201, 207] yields 11.51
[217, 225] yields 7.993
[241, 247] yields 10.5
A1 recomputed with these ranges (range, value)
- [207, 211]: 10.61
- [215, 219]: 10.53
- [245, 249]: 10.7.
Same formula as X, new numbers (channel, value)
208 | 10.61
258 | 10.47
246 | 11.11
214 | 11.31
